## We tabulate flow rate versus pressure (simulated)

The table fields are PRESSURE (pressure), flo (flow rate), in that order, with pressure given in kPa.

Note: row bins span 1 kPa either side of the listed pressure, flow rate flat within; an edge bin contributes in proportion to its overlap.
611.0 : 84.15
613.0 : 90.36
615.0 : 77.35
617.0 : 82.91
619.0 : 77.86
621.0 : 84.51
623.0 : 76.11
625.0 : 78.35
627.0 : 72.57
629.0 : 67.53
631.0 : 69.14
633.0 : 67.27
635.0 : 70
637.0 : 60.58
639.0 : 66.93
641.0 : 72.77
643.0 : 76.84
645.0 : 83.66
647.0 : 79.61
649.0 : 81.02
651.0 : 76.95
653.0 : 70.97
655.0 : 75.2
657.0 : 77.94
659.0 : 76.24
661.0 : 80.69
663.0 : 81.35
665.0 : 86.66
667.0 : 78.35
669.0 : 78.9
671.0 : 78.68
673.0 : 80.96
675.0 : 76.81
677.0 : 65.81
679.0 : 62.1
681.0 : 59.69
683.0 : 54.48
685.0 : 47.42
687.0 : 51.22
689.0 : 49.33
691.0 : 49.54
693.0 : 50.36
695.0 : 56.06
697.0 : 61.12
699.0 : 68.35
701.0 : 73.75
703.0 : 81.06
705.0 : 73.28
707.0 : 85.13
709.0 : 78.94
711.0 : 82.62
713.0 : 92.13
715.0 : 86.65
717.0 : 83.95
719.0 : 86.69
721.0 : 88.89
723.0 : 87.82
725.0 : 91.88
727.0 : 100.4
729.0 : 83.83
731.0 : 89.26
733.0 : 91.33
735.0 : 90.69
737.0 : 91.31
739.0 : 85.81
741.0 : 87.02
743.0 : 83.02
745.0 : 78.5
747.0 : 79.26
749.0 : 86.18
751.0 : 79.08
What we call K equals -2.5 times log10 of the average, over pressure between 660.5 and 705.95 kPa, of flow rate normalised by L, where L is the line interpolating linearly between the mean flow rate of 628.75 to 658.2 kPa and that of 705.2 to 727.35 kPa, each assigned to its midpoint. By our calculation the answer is 0.197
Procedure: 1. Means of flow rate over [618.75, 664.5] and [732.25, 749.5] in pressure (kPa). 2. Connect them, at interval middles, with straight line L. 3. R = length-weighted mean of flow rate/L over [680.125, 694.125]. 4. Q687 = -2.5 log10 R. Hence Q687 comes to 0.47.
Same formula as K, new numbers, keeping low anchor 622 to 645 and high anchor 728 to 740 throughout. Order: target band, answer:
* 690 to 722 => 0.126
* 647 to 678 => -0.022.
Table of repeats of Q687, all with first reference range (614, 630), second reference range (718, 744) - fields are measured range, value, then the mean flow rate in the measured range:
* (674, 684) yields 0.29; 63.8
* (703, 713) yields 0.07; 81.3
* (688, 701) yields 0.43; 57.2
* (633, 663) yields 0.07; 74.9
